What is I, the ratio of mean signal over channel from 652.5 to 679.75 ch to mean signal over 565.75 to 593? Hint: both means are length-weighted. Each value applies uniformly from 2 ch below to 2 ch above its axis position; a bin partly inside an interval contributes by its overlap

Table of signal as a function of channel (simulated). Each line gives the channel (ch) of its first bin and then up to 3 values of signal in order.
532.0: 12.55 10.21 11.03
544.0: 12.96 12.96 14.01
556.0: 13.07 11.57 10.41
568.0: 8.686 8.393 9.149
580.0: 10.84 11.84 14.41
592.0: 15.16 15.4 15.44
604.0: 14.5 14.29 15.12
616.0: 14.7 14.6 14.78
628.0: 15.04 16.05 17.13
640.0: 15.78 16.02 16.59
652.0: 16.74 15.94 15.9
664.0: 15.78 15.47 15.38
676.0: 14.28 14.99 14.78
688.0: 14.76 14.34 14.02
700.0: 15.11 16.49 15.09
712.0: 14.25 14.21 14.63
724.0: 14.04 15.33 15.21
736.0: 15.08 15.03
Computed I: 1.40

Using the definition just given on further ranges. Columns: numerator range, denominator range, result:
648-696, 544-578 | 1.37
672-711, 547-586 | 1.35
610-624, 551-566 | 1.22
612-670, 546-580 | 1.43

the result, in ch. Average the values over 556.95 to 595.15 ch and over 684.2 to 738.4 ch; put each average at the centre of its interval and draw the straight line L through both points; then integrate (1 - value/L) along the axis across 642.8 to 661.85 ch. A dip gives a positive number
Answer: -4.2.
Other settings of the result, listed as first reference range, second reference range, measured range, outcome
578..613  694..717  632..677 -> -4.5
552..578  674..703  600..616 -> -3.7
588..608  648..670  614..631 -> 0.6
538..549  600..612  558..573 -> 3.7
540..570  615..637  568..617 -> 2.6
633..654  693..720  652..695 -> 1.3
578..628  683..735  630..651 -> -2.7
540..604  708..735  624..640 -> -3.2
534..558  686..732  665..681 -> -0.9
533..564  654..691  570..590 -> 3.1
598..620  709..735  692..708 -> -0.4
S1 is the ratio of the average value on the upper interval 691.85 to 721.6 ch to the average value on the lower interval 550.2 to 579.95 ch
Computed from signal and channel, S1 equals 1.4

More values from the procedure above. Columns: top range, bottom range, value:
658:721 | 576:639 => 1.04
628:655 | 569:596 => 1.38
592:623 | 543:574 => 1.30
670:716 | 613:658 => 0.94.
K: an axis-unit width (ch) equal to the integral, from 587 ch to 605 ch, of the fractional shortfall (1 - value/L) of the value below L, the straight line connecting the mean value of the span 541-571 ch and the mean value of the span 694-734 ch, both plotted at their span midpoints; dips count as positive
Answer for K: -3.5 ch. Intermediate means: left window 11.8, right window 14.8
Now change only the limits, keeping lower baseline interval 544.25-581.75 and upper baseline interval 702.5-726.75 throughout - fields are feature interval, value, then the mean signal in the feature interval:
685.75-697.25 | -0.2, 14.4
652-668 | -3.0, 15.9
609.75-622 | -2.4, 14.8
